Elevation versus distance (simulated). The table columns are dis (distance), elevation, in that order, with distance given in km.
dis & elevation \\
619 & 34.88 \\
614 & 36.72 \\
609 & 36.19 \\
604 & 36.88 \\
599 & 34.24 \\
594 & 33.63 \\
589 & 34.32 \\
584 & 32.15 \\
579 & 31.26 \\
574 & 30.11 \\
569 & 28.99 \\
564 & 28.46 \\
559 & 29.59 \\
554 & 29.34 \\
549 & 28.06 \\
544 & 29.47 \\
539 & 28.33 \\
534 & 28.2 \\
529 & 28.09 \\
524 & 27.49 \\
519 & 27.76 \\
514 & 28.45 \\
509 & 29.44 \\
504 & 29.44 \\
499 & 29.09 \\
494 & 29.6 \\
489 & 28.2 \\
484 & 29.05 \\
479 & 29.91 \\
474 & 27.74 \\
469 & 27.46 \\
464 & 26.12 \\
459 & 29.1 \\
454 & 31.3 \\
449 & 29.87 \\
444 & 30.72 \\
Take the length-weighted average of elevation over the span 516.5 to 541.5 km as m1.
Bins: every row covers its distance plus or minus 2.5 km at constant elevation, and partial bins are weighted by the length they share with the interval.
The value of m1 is 28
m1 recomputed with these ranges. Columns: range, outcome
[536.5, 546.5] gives 28.9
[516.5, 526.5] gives 27.6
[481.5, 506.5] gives 29.1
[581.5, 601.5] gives 33.6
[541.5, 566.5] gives 29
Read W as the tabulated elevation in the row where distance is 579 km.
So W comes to 31.26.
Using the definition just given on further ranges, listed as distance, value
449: 29.87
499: 29.09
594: 33.63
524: 27.49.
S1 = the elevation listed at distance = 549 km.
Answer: 28.06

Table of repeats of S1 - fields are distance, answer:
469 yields 27.46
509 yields 29.44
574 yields 30.11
